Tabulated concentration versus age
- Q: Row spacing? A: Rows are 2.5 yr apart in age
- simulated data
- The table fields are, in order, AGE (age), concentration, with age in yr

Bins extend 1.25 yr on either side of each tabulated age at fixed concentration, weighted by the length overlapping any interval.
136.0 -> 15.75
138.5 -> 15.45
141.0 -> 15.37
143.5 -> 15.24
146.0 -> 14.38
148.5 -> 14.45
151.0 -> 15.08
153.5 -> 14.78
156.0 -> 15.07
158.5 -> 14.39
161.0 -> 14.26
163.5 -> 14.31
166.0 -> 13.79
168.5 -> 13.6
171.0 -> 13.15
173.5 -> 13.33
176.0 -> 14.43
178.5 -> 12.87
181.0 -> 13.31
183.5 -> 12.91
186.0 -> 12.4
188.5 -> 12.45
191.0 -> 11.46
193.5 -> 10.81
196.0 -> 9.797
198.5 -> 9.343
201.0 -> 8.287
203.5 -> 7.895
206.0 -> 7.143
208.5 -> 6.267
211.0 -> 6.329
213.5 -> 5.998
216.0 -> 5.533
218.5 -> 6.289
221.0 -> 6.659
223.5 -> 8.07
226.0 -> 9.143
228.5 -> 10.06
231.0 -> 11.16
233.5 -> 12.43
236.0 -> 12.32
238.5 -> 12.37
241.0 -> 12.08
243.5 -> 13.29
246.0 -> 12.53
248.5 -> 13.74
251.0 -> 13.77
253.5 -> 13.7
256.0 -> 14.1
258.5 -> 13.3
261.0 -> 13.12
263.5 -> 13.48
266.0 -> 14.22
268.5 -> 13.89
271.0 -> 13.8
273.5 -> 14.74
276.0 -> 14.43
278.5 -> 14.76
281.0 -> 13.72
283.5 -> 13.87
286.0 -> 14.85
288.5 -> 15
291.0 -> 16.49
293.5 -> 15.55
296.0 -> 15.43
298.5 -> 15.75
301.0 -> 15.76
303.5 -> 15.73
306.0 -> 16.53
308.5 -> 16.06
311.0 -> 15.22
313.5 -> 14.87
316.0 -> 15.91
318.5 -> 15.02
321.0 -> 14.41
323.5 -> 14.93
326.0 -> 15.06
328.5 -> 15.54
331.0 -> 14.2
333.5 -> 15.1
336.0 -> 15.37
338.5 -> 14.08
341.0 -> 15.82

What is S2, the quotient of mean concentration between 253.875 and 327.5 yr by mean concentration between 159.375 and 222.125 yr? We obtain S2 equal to 1.41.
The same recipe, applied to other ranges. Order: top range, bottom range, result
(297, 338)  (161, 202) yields 1.24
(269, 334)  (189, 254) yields 1.53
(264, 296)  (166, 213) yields 1.34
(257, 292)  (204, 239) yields 1.68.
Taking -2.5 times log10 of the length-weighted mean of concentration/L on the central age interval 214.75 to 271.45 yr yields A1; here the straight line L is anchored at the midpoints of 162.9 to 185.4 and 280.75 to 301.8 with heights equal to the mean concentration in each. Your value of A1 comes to 0.239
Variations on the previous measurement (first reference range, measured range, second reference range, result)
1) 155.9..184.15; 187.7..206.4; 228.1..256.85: 0.35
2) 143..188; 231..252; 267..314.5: 0.15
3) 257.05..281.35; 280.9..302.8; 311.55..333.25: -0.06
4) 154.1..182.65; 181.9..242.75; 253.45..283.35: 0.41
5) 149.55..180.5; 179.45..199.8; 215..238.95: 0.06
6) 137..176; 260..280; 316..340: 0.05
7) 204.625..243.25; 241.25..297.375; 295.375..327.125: -0.16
